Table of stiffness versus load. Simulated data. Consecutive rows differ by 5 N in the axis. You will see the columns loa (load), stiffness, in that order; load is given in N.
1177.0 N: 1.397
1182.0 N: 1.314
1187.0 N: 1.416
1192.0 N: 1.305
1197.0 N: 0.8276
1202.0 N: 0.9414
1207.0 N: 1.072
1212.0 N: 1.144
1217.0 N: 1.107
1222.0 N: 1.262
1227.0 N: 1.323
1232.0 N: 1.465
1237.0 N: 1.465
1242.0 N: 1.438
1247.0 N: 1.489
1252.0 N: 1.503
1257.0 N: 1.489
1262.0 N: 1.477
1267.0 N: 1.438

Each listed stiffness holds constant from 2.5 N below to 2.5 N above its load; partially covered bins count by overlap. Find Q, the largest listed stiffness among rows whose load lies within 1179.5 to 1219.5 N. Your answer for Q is 1.416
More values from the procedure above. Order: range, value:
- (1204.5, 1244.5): 1.465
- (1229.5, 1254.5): 1.503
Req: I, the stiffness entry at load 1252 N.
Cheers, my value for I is 1.503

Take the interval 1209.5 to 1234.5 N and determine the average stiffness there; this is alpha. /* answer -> 1.26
